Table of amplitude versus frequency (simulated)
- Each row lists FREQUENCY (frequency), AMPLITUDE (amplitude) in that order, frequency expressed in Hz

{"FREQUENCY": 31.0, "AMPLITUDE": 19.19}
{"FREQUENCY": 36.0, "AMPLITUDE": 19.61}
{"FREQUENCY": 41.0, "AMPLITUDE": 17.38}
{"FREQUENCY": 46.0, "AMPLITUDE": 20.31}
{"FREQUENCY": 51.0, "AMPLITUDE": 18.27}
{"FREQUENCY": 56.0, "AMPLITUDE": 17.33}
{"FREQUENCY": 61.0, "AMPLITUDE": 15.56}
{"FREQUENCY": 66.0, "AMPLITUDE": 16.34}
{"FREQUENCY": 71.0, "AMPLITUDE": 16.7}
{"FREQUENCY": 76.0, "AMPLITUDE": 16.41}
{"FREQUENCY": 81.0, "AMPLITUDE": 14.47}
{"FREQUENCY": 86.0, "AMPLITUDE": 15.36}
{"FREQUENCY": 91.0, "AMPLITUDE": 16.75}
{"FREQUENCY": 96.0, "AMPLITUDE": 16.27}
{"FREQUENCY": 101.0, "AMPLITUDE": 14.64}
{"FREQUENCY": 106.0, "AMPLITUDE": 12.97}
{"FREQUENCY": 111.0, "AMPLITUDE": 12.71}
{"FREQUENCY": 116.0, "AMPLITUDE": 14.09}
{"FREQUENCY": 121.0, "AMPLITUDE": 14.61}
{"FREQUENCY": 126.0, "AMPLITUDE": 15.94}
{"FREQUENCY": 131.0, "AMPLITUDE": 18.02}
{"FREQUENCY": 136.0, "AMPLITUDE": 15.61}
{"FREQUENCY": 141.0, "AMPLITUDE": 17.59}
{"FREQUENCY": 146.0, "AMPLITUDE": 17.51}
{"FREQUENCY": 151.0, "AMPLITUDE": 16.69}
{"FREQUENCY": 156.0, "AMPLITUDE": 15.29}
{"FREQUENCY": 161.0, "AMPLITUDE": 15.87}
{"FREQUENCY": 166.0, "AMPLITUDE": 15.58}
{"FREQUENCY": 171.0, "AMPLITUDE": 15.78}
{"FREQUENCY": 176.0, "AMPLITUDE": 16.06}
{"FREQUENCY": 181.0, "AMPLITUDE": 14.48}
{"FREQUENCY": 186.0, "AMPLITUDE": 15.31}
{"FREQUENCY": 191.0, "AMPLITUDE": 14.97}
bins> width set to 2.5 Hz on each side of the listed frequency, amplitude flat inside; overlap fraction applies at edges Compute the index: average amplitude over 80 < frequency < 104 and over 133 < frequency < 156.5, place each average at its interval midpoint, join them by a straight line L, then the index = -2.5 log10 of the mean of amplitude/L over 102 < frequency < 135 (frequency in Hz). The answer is 0.10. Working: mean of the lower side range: 15.5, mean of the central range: 14.8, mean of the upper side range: 16.7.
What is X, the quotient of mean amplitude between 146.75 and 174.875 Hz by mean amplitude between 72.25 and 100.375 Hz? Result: 1.0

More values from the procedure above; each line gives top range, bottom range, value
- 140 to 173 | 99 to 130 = 1.14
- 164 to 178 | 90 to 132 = 1.06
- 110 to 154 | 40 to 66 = 0.90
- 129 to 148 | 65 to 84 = 1.08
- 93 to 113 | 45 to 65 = 0.81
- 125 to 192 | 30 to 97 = 0.94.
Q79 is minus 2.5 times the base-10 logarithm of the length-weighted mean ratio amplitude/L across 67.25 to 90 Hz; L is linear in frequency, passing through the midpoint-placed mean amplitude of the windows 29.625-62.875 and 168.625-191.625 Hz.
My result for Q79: 0.11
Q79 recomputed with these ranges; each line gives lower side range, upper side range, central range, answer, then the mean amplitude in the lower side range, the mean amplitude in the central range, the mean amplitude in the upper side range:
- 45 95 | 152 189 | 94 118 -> 0.15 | 16.6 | 14.1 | 15.5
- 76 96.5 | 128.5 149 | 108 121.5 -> 0.21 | 15.7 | 13.7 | 17.2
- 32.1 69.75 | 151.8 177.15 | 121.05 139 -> 0.01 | 17.8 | 16.3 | 15.8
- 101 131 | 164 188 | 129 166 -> -0.11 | 14.4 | 16.6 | 15.4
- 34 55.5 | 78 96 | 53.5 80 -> 0.05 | 18.7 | 16.4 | 15.7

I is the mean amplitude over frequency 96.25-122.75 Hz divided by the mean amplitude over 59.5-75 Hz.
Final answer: 0.86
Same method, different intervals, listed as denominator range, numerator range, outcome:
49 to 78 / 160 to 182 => 0.93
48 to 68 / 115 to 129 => 0.89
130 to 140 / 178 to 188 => 0.89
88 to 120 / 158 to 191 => 1.06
